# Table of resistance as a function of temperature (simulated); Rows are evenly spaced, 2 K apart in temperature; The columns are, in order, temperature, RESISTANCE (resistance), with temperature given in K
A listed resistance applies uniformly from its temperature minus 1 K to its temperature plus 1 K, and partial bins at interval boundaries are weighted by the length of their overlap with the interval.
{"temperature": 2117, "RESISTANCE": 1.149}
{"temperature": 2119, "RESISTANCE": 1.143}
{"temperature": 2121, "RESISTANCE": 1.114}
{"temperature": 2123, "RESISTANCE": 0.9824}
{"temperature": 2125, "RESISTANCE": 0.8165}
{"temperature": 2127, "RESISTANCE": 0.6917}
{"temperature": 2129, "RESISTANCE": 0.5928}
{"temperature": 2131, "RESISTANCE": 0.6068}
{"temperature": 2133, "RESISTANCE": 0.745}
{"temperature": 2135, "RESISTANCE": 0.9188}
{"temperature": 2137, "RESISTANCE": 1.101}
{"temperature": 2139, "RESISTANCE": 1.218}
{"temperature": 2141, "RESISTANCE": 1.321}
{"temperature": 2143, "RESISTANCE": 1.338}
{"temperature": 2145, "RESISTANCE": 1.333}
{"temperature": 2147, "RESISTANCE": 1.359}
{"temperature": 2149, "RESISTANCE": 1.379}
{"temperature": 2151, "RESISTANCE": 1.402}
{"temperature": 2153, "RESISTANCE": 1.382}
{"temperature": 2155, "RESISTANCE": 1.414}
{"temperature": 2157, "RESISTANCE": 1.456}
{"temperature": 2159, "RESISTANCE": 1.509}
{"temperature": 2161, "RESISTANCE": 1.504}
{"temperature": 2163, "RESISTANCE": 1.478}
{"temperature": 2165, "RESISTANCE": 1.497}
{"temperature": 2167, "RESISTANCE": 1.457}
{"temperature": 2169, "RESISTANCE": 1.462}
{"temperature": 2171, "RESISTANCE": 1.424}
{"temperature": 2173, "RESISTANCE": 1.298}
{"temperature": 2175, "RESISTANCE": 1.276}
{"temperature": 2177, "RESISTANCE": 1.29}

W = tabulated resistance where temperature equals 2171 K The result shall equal 1.424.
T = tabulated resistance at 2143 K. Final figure 1.338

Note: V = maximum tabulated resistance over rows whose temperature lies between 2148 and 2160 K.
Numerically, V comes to 1.509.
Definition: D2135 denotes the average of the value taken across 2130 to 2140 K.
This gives 0.918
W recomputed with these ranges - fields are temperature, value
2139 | 1.218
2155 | 1.414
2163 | 1.478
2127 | 0.6917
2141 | 1.321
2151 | 1.402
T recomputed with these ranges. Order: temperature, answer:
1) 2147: 1.359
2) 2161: 1.504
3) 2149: 1.379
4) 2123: 0.9824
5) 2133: 0.745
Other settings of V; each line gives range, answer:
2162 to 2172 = 1.497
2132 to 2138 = 1.101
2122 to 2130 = 0.9824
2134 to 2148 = 1.359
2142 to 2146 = 1.338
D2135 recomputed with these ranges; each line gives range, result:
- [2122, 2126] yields 0.899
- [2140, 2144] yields 1.33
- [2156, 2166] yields 1.49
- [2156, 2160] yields 1.48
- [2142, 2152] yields 1.36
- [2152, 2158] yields 1.42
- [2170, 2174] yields 1.36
